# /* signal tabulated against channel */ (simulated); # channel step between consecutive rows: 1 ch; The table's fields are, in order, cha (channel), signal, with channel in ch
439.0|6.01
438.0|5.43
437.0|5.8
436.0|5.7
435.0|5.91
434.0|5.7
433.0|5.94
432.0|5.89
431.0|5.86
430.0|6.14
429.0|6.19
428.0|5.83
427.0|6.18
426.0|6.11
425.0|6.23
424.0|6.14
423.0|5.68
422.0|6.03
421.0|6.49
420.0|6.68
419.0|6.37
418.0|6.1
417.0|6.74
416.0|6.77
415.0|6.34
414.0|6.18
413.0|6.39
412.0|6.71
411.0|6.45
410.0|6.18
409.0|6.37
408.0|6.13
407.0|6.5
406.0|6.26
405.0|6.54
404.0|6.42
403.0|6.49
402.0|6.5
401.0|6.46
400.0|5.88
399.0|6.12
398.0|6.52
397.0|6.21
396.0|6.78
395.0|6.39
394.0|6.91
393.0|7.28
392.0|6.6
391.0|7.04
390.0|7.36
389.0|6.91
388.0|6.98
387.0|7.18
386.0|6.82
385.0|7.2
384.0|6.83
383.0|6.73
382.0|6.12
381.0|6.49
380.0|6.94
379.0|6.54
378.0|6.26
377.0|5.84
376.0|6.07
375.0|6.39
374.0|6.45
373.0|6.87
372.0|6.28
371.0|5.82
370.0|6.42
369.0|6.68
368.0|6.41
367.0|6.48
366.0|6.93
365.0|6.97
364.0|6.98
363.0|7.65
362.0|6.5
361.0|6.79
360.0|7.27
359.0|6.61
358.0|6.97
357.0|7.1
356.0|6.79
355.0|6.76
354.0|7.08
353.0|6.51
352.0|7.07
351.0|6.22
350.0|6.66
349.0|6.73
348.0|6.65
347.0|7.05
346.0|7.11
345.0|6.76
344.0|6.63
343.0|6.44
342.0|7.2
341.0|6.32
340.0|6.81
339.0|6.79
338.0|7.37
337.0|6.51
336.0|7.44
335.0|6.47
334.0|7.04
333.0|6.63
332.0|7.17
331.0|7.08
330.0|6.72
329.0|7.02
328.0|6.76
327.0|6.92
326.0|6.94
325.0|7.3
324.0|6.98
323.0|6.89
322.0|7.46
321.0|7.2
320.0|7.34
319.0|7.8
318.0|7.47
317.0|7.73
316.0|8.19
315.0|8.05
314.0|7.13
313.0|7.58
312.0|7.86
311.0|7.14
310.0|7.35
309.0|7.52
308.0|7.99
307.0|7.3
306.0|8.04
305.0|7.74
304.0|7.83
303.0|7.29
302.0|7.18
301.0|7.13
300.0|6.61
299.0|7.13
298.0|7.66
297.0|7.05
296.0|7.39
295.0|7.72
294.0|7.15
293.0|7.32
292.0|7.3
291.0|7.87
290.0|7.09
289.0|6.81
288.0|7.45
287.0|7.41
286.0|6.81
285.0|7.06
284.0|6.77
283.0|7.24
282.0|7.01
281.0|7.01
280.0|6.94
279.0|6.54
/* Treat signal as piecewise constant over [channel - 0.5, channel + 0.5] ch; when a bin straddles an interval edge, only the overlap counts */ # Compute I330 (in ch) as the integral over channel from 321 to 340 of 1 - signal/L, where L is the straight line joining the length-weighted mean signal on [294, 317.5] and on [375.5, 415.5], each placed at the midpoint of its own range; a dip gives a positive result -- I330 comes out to 0.7 ch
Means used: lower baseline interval 7.5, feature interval 6.97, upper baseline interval 6.55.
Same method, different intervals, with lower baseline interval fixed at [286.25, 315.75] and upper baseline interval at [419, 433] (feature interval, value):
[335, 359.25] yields 0.4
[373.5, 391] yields -0.3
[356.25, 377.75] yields 0.3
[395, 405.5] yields 0.0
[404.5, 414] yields -0.1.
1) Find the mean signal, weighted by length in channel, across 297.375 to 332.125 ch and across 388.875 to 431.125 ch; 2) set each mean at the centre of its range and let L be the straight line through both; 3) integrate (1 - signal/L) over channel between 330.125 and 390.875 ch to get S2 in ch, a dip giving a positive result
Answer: 1.27 ch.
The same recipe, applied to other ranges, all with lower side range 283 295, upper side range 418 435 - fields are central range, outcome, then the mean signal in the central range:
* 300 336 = -1.75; 7.31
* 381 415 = -1.42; 6.58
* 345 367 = -0.67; 6.86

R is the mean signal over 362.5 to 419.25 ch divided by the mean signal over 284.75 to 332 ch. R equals 0.90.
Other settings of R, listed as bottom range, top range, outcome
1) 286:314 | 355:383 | 0.90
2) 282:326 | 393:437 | 0.85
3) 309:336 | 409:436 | 0.85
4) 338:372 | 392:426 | 0.95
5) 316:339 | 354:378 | 0.93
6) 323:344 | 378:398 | 0.98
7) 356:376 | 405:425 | 0.95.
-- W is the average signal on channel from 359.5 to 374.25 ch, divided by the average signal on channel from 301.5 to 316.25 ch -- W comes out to 0.88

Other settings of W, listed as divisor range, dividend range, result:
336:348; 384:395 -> 1.02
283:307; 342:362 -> 0.93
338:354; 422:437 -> 0.88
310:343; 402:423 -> 0.89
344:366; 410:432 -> 0.91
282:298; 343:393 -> 0.93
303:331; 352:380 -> 0.90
